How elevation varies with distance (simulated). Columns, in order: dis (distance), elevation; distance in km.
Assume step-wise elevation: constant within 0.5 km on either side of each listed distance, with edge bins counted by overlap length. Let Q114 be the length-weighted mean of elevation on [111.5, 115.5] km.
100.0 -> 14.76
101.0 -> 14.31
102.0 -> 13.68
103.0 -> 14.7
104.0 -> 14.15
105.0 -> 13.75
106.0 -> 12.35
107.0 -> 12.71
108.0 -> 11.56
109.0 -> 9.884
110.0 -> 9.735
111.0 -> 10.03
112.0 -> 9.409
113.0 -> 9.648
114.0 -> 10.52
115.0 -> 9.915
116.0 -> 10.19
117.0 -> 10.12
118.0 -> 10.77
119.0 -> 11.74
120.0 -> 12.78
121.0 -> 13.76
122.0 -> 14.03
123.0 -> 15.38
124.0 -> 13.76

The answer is 9.87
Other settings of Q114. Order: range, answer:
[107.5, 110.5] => 10.4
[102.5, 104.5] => 14.4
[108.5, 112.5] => 9.76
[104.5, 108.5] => 12.6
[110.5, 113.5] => 9.7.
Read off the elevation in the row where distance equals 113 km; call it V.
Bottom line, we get 9.648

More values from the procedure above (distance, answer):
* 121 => 13.76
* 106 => 12.35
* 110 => 9.735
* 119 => 11.74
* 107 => 12.71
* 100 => 14.76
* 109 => 9.884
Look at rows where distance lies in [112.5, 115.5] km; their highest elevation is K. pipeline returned 10.52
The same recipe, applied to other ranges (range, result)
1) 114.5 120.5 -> 12.78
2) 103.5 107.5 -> 14.15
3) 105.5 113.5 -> 12.71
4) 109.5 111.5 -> 10.03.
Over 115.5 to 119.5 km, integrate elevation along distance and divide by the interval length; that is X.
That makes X 10.7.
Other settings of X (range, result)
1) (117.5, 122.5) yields 12.6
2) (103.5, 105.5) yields 13.9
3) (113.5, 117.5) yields 10.2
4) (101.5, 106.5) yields 13.7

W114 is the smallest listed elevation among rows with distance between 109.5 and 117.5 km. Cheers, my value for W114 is 9.409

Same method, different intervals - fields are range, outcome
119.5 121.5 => 12.78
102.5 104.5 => 14.15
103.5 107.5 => 12.35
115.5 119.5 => 10.12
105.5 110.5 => 9.735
